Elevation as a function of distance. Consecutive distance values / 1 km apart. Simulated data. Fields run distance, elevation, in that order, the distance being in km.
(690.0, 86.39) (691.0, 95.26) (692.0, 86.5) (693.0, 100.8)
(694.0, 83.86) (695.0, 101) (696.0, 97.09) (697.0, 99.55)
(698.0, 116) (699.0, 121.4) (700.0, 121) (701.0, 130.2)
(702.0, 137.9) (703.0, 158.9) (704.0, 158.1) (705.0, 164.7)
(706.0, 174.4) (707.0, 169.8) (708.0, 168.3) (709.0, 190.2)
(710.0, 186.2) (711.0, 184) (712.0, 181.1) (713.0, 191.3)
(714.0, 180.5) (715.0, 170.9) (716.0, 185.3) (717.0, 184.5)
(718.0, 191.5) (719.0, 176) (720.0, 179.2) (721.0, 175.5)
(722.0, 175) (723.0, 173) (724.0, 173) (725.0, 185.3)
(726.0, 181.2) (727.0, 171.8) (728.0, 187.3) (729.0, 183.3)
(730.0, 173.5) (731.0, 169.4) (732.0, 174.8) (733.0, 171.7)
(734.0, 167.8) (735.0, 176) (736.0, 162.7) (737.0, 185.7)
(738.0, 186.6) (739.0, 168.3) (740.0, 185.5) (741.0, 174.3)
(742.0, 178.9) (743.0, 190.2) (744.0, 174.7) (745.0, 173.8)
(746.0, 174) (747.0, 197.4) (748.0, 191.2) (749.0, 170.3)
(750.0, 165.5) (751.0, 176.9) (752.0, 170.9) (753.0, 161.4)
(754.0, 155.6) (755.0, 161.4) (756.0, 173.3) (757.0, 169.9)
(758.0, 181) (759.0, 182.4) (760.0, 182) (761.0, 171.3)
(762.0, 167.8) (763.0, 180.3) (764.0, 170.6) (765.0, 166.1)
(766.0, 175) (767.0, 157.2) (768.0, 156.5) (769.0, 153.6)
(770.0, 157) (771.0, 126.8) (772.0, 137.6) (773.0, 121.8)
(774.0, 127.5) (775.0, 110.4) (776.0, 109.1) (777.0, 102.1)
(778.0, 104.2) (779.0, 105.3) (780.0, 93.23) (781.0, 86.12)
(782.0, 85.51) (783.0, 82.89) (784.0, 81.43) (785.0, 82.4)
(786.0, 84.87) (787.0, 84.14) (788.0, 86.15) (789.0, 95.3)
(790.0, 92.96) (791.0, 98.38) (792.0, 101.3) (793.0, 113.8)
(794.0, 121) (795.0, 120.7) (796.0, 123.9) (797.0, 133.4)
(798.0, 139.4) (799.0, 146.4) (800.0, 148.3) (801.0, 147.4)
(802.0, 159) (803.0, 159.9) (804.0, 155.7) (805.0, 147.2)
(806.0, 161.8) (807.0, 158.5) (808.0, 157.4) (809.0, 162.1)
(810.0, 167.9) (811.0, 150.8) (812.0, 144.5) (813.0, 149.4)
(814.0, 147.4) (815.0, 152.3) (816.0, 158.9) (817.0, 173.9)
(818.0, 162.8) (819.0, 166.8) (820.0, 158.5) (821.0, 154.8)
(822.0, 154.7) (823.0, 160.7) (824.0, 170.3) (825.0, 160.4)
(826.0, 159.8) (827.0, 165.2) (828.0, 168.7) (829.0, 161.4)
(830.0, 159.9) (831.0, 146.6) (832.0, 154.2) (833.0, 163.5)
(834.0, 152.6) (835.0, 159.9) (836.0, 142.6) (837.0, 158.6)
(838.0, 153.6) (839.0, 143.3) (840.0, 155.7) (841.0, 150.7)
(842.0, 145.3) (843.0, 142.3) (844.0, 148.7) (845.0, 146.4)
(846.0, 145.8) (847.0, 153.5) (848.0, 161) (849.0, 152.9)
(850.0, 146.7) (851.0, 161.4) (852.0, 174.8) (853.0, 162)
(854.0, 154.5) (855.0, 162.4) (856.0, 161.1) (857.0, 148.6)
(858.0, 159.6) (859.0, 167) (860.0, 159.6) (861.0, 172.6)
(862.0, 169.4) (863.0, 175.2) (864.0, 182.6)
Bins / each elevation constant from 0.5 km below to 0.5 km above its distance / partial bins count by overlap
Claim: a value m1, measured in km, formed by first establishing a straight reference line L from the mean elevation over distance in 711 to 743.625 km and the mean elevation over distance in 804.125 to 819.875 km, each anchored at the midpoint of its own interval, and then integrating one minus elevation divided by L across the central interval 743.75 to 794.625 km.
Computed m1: 9.3 km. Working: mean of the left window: 179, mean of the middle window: 138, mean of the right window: 157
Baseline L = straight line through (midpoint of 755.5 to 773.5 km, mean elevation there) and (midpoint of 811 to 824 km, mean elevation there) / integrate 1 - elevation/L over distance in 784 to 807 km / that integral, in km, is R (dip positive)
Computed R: 5.3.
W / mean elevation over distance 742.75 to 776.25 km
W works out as 163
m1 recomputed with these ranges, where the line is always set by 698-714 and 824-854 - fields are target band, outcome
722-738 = -1.56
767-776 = 1.28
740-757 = -1.59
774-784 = 3.78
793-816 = 1.39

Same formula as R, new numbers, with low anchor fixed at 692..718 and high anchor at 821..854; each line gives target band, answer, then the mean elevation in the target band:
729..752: -3.9 km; 177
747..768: -2.7 km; 172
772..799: 8.6 km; 105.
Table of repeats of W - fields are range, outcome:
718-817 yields 151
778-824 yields 132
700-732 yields 174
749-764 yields 171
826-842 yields 156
